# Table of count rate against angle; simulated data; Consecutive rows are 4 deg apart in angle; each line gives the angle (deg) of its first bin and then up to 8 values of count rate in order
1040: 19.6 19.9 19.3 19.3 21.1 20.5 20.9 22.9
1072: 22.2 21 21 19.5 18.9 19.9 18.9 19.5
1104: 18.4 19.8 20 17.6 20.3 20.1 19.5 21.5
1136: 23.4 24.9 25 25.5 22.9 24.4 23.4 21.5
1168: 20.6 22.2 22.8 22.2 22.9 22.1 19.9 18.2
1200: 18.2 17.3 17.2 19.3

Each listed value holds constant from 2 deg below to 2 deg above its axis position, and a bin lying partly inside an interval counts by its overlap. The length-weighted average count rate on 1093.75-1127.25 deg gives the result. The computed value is 19.3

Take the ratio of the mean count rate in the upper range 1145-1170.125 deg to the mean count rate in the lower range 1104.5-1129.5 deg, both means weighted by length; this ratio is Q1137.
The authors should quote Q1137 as 1.19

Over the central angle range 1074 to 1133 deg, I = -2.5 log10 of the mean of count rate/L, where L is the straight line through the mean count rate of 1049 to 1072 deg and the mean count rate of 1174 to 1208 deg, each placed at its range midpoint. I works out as 0.056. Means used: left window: 21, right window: 20.3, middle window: 19.7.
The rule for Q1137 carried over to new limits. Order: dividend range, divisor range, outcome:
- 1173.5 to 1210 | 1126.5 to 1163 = 0.86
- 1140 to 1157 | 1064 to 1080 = 1.13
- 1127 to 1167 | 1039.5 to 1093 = 1.14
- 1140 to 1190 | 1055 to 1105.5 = 1.13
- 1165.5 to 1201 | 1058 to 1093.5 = 1.02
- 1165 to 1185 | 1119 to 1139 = 1.04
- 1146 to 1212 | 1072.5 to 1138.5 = 1.06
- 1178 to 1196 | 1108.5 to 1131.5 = 1.09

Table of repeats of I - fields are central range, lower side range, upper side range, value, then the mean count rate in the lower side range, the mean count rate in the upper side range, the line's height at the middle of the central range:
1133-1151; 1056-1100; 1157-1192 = -0.133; 20.5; 22.1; 21.6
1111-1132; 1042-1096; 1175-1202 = 0.051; 20.4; 20.8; 20.6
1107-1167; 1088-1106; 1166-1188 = -0.068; 19.1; 22.1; 20.6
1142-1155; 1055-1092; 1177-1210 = -0.207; 20.8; 19.8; 20.2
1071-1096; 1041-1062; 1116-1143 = 0.019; 20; 21.4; 20.6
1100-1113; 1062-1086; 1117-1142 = 0.107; 21.2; 21.5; 21.4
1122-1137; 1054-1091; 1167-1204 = -0.007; 20.9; 20.8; 20.8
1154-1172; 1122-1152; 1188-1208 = -0.069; 22.8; 18.6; 21.1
